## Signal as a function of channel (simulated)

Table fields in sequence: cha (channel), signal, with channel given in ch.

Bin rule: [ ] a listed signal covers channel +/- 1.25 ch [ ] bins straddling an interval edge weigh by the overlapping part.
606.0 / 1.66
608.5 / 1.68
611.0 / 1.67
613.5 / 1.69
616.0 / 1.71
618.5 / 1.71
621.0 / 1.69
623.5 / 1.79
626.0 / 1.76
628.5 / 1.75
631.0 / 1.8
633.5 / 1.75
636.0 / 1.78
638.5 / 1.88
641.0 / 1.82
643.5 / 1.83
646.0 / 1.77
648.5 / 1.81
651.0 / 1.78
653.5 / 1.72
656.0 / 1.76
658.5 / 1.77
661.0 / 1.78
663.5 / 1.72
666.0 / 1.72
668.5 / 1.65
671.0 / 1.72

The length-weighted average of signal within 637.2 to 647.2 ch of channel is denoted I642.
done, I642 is 1.83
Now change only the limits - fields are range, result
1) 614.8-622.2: 1.7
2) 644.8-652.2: 1.79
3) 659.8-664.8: 1.75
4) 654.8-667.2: 1.75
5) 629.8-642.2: 1.81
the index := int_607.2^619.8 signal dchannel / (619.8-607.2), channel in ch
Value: 1.69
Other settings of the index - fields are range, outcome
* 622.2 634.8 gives 1.77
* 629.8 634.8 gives 1.77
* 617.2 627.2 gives 1.74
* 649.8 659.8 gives 1.76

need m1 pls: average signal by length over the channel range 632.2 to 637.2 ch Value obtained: 1.77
